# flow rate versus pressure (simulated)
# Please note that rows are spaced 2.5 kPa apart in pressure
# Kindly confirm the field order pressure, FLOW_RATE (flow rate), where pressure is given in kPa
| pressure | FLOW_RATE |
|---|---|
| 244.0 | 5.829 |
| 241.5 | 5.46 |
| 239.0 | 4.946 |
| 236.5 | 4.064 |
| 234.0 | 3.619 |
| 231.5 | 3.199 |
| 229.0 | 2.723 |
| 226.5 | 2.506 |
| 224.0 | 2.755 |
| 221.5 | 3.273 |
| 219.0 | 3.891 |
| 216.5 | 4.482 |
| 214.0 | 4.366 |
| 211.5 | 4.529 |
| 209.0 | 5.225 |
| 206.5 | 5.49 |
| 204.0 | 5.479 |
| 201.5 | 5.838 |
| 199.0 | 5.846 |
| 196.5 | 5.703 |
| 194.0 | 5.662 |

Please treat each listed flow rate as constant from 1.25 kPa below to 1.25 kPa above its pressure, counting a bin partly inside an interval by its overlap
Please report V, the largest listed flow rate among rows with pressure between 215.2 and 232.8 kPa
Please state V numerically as 4.482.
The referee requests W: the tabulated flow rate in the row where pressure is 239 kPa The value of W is 4.946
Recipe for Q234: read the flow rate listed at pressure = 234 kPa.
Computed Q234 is 3.619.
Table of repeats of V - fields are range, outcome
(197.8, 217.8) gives 5.846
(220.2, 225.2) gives 3.273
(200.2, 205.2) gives 5.838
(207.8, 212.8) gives 5.225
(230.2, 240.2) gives 4.946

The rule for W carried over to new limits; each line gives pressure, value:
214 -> 4.366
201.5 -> 5.838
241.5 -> 5.46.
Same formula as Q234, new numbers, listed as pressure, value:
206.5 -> 5.49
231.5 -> 3.199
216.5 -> 4.482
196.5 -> 5.703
